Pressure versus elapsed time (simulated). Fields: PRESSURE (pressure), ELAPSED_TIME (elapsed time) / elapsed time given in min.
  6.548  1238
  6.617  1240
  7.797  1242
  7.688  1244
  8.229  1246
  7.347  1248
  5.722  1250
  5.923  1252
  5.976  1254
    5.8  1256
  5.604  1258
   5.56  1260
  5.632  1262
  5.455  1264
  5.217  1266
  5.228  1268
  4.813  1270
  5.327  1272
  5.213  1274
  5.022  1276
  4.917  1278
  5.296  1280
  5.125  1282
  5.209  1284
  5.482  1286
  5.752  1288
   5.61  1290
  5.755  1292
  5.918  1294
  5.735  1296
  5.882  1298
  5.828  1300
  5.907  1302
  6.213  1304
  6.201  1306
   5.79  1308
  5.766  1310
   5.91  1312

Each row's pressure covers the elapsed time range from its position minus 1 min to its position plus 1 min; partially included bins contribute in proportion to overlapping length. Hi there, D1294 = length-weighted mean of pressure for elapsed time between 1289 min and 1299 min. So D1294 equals 5.78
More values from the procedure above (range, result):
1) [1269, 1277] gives 5.09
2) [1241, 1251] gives 7.36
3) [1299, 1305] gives 5.98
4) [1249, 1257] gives 5.86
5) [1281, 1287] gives 5.27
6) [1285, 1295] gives 5.7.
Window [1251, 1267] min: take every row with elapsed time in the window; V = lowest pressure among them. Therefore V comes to 5.217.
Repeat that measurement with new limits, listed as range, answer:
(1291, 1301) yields 5.735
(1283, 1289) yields 5.209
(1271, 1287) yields 4.917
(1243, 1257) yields 5.722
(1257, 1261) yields 5.56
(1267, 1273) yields 4.813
